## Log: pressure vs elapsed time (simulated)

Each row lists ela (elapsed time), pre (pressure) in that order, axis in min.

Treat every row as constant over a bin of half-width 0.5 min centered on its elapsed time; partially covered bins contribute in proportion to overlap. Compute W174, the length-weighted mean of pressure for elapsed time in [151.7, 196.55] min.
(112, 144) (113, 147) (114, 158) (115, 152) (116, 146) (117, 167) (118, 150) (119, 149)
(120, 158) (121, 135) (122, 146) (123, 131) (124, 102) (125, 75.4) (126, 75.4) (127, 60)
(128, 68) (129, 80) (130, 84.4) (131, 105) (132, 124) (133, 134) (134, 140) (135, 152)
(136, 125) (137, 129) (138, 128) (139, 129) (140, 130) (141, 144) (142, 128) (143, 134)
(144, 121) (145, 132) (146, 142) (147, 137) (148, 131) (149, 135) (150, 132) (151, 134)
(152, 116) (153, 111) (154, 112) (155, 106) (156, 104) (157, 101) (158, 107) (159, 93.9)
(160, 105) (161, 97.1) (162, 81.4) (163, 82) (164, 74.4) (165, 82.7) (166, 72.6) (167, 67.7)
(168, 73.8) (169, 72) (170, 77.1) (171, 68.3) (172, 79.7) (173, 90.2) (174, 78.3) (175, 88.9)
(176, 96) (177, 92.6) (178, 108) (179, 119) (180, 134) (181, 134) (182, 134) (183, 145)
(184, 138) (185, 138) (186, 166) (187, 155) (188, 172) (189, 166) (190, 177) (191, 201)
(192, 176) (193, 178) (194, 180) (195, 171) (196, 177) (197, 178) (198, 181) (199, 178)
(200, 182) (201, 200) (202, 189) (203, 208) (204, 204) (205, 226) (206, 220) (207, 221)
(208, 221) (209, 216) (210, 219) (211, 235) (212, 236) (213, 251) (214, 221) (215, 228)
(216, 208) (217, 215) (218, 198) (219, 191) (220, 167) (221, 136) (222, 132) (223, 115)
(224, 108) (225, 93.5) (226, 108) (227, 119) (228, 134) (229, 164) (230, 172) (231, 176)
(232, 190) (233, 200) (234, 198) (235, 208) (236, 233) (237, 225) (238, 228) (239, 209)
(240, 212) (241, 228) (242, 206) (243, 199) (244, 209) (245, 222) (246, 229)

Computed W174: 118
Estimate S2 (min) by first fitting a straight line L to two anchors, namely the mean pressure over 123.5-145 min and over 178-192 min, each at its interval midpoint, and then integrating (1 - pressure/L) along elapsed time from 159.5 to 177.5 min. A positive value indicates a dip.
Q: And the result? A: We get 7.3 min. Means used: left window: 113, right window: 152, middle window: 82.2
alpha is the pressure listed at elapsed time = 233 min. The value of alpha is 200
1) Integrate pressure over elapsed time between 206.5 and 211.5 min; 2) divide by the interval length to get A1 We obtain 222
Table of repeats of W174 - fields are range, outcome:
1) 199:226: 192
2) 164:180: 85.7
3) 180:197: 163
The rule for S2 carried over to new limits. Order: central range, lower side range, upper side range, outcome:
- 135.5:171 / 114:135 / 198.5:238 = 7.7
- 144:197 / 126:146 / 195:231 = 9.8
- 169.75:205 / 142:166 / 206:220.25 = 5.1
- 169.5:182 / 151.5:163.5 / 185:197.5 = 3.8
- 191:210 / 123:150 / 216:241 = -4.7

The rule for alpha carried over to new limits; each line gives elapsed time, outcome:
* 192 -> 176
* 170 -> 77.1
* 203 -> 208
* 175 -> 88.9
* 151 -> 134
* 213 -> 251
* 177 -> 92.6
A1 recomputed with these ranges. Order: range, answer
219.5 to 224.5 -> 132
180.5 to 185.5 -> 138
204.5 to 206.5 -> 223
